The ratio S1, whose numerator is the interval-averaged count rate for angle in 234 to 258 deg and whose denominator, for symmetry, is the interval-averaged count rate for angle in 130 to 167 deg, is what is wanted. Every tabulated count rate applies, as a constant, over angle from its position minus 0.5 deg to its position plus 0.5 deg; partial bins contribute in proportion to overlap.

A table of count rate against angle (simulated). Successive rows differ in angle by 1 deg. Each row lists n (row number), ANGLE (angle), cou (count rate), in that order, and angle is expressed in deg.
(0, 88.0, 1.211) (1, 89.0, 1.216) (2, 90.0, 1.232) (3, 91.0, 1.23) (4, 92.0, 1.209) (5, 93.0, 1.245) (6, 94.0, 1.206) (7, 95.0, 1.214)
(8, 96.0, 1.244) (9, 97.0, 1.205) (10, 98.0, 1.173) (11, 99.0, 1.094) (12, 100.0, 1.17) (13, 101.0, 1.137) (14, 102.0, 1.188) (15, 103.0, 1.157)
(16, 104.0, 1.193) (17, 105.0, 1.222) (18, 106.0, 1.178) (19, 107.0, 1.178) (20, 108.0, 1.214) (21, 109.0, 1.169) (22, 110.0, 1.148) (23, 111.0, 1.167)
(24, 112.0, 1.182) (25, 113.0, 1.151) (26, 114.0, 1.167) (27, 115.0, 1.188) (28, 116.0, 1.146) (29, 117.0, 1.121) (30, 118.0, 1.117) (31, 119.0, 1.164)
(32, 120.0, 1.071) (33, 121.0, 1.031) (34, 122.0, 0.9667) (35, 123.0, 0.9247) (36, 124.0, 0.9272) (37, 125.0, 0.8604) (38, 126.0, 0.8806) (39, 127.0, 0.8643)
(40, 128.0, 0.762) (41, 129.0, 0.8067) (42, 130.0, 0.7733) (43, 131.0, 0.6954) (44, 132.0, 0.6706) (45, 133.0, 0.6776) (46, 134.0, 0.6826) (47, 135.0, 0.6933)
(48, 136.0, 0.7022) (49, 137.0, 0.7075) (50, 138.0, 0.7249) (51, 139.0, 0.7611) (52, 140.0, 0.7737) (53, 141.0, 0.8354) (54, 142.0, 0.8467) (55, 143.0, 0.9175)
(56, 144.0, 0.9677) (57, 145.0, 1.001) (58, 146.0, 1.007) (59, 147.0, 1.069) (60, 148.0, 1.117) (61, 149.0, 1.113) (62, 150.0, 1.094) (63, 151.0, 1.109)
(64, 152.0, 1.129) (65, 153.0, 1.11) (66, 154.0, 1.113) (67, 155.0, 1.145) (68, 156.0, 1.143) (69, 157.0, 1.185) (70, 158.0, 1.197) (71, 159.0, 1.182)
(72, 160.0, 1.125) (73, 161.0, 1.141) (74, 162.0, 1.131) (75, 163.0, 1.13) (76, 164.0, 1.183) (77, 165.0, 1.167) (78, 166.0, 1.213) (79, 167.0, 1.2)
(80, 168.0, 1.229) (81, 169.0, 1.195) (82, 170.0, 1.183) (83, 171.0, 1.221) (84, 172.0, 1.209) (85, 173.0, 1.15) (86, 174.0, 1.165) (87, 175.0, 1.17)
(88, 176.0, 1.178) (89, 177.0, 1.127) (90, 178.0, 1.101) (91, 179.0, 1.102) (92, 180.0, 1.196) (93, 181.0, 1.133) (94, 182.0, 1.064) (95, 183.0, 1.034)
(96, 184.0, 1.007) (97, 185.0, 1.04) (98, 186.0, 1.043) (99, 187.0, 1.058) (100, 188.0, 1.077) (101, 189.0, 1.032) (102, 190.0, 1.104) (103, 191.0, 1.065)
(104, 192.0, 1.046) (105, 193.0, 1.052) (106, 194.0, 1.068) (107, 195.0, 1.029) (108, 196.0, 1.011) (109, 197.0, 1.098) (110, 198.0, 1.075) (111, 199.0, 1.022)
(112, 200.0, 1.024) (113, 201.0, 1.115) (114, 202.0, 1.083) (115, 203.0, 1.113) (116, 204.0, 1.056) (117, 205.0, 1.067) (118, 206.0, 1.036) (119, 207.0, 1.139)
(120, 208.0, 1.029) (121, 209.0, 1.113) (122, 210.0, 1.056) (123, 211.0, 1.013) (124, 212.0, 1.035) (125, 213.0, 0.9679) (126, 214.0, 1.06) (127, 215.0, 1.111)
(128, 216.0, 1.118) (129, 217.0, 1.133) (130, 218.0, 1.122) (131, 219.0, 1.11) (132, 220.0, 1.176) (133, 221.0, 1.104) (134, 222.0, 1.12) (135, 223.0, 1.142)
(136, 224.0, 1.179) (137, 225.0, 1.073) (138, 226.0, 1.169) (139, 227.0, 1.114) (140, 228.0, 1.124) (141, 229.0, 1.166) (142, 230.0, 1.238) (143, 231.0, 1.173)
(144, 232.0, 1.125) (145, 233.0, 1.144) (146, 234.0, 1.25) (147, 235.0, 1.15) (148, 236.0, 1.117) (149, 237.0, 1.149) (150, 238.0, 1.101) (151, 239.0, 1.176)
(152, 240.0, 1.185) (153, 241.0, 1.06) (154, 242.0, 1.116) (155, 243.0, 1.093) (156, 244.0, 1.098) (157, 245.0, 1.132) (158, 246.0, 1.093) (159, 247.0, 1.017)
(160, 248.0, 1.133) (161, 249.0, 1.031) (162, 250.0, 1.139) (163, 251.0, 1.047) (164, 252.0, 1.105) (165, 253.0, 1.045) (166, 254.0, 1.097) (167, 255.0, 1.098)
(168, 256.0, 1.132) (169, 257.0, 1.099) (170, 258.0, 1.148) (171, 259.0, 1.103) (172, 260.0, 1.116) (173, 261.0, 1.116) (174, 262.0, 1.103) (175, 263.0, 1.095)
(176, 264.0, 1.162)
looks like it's 1.1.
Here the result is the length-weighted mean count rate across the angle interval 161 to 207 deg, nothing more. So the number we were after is 1.11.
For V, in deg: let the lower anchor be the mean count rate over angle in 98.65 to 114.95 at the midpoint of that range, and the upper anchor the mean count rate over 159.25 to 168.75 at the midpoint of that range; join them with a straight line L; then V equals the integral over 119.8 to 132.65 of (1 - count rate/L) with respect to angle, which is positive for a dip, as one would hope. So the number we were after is 3.4 deg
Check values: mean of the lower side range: 1.17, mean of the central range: 0.857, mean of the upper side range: 1.17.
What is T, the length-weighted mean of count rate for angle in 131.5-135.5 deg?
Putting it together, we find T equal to 0.681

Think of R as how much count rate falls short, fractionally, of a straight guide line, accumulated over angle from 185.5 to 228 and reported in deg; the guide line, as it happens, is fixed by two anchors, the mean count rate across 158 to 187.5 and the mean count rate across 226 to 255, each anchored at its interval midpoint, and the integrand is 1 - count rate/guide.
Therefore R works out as 1.9 deg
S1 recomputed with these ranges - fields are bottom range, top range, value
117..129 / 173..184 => 1.17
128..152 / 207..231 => 1.29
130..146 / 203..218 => 1.36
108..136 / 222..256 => 1.17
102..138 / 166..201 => 1.12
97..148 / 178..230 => 1.10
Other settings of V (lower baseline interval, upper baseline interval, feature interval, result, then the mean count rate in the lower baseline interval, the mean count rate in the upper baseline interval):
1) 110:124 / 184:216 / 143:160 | -0.25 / 1.1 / 1.06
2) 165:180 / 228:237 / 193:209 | 1.44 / 1.17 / 1.17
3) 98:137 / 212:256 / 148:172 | -2.49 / 1.01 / 1.12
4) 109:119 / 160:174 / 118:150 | 7.86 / 1.16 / 1.18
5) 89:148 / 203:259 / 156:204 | -2.15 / 1.02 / 1.11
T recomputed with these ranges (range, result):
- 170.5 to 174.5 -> 1.19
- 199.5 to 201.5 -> 1.07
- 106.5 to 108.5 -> 1.2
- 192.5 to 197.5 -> 1.05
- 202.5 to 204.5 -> 1.08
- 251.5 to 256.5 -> 1.1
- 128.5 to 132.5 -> 0.737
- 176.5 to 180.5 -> 1.13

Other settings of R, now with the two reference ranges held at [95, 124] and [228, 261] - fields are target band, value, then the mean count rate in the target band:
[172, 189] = 0.4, 1.1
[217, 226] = 0.0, 1.13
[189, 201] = 0.8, 1.06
